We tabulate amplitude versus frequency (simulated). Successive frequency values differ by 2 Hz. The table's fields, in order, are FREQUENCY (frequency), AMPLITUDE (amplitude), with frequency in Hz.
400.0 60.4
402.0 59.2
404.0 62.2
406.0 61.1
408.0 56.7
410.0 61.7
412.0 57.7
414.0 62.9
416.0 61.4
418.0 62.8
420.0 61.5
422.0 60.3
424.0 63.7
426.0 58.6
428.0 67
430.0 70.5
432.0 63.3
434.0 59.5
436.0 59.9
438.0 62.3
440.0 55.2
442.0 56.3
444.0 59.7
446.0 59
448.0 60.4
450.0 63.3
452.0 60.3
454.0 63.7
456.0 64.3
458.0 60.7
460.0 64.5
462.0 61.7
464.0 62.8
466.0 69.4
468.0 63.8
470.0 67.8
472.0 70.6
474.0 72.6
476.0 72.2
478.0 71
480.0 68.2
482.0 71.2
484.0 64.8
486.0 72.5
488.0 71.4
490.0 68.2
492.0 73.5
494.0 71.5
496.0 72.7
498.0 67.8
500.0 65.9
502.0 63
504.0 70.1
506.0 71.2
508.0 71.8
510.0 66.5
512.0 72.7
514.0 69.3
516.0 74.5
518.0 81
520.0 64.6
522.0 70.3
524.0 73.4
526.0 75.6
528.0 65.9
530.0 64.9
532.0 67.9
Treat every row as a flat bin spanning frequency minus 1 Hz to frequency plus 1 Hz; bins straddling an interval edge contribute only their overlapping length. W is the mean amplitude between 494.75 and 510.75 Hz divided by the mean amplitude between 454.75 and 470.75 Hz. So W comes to 1.07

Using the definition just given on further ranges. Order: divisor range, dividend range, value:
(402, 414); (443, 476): 1.07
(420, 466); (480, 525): 1.14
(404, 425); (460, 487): 1.12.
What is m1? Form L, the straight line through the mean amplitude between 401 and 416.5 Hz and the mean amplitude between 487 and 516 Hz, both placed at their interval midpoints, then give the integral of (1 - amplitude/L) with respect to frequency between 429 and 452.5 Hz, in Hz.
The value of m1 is 1.0 Hz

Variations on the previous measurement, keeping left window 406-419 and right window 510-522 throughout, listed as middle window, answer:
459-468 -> 0.22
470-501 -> -0.80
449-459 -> 0.40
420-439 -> -0.10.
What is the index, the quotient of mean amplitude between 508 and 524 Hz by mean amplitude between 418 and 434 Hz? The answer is 1.1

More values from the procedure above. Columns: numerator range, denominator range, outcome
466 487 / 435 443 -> 1.19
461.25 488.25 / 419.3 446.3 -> 1.12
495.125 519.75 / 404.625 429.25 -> 1.15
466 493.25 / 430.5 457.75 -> 1.15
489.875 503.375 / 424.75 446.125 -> 1.13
